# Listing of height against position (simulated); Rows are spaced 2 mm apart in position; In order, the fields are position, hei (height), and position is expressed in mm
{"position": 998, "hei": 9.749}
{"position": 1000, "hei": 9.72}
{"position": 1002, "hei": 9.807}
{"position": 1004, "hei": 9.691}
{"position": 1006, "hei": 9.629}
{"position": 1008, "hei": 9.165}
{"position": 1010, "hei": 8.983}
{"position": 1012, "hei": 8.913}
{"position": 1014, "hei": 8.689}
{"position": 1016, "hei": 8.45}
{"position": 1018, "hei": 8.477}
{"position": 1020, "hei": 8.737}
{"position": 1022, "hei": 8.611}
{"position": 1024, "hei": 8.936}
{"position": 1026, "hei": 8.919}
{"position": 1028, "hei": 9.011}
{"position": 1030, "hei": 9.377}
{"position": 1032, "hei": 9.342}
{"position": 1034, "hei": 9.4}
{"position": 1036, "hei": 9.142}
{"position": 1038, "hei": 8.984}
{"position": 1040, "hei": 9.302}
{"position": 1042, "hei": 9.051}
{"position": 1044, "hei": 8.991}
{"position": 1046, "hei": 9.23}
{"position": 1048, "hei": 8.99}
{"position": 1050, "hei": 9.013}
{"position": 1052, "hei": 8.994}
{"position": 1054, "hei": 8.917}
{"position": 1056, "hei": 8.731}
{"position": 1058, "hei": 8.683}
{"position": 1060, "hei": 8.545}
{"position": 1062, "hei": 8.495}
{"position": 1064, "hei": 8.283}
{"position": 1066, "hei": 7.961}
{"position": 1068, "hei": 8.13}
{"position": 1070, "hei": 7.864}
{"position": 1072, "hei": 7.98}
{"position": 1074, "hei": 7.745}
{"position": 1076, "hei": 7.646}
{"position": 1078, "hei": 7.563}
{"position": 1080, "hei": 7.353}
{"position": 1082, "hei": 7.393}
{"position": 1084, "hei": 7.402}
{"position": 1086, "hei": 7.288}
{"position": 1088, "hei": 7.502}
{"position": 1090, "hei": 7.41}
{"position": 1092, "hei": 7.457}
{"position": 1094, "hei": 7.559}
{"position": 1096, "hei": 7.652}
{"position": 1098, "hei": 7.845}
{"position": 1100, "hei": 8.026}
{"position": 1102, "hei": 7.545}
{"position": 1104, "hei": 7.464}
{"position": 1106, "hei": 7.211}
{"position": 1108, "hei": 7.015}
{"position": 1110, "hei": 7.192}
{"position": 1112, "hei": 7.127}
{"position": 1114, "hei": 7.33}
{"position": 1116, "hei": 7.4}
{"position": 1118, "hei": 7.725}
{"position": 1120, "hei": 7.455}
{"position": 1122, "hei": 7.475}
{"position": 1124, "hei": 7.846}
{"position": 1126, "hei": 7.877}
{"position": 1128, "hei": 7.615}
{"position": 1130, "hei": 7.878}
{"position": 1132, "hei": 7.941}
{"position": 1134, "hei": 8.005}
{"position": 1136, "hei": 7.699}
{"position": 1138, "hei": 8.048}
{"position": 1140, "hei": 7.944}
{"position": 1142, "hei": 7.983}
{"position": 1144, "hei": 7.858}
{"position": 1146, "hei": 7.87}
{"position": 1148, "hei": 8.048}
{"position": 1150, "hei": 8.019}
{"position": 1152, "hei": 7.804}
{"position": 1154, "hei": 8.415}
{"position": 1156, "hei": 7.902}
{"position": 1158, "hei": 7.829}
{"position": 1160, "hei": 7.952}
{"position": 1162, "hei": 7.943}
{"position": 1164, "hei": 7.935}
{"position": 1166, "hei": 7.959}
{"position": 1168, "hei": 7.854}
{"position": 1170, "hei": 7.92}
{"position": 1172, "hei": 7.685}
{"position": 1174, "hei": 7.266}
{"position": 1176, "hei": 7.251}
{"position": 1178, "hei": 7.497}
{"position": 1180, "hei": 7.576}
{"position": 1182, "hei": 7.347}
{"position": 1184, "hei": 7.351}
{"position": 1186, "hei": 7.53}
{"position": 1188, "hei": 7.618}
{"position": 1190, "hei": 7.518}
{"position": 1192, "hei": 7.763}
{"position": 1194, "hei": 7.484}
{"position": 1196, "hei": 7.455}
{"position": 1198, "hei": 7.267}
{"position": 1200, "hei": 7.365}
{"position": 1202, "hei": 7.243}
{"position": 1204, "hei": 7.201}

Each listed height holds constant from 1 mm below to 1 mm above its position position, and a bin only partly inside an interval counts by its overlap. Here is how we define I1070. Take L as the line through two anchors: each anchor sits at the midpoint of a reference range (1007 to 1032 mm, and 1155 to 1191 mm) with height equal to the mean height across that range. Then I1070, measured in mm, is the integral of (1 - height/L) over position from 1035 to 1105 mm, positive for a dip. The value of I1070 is 2.6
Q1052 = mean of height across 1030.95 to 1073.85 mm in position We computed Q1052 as 8.74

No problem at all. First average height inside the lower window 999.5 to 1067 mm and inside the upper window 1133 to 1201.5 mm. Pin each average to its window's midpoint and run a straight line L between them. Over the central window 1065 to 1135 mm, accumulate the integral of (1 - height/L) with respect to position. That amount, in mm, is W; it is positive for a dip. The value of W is 6.3 mm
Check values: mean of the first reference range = 8.97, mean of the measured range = 7.6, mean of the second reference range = 7.73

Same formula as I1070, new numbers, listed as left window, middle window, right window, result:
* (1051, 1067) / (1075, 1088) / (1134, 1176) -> 1.50 mm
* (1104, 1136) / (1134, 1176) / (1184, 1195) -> -1.85 mm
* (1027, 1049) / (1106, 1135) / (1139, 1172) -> 2.63 mm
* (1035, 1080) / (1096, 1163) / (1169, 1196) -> 1.75 mm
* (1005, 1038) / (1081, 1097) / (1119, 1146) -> 1.58 mm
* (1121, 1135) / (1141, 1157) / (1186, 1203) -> -0.60 mm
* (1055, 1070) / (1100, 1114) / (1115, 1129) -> 0.89 mm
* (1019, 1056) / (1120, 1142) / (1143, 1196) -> 0.79 mm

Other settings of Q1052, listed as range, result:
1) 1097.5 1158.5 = 7.72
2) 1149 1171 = 7.96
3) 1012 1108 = 8.32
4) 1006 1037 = 8.97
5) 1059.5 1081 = 7.95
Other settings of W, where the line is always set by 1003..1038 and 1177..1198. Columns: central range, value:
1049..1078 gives 1.04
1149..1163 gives -0.34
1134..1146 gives 0.04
